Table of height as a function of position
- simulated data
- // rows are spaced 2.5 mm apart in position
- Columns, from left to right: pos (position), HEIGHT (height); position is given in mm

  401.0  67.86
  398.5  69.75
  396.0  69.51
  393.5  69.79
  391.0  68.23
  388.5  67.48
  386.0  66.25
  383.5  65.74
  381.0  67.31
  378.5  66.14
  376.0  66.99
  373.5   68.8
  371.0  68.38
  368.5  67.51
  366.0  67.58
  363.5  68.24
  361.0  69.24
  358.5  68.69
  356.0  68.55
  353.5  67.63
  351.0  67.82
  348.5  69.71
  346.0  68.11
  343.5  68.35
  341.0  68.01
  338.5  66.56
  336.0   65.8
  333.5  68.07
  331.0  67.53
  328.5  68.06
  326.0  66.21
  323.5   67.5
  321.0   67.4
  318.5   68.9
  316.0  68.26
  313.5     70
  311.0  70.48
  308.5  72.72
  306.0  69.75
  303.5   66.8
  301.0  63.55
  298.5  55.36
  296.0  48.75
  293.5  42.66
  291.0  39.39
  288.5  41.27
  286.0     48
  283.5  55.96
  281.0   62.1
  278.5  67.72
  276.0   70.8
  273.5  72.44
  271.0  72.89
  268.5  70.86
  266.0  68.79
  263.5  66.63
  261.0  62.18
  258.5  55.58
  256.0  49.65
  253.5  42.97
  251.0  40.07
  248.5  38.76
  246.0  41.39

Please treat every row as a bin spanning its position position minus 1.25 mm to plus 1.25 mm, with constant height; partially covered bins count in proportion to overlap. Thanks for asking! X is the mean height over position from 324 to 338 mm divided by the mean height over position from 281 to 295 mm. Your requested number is 1.4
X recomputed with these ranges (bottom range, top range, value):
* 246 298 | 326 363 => 1.22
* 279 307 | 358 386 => 1.25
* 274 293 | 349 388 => 1.23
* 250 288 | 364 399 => 1.13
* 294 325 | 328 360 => 1.04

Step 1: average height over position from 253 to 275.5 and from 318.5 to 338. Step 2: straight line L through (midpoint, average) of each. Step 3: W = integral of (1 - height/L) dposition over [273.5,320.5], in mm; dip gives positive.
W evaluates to 3.48 mm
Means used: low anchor 63.4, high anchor 67.3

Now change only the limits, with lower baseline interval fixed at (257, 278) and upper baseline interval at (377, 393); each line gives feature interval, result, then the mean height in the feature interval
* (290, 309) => 2.89 mm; 57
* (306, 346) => -0.68 mm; 68.3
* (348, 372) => -0.44 mm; 68.3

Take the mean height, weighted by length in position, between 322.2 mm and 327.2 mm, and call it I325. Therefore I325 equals 66.9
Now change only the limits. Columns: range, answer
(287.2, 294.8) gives 41.2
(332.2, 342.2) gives 67.1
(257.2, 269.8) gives 64.8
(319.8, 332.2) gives 67.3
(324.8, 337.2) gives 67.1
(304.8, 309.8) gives 71.2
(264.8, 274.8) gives 71.3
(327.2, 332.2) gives 67.8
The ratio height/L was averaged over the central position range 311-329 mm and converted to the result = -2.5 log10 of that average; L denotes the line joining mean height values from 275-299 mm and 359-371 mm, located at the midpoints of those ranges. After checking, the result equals -0.15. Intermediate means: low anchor 53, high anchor 68.2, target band 68.2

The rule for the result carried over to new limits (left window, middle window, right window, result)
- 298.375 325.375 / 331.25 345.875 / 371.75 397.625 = 0.005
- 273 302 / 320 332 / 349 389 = -0.106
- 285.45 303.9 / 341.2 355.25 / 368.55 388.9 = -0.124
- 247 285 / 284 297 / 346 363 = 0.359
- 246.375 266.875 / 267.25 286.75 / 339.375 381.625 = -0.185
